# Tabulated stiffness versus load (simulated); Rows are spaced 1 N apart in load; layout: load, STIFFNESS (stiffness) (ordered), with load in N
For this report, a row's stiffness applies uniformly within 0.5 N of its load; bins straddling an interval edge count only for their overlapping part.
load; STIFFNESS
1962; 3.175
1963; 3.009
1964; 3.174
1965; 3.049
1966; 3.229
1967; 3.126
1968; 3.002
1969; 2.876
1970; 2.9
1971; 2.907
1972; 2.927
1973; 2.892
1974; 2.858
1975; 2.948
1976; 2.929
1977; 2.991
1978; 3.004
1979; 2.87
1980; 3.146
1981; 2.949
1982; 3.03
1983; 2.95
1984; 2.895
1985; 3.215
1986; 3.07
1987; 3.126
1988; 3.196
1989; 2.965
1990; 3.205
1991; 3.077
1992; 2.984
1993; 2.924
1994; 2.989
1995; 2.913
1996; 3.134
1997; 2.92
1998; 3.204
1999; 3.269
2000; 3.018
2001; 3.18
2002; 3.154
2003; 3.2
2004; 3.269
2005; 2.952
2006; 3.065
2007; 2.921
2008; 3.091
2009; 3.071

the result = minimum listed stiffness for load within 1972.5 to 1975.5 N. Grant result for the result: 2.858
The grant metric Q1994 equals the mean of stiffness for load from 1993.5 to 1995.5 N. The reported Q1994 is 2.95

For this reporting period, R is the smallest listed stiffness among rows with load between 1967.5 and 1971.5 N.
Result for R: 2.876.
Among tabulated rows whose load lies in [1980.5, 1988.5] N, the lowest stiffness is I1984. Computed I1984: 2.895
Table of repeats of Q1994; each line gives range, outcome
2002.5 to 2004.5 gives 3.23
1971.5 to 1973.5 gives 2.91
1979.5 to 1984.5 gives 2.99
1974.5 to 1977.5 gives 2.96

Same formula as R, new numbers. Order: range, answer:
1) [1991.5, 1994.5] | 2.924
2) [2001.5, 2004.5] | 3.154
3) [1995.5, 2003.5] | 2.92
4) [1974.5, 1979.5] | 2.87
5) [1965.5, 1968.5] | 3.002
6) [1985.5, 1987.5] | 3.07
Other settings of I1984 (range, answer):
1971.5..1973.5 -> 2.892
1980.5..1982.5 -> 2.949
